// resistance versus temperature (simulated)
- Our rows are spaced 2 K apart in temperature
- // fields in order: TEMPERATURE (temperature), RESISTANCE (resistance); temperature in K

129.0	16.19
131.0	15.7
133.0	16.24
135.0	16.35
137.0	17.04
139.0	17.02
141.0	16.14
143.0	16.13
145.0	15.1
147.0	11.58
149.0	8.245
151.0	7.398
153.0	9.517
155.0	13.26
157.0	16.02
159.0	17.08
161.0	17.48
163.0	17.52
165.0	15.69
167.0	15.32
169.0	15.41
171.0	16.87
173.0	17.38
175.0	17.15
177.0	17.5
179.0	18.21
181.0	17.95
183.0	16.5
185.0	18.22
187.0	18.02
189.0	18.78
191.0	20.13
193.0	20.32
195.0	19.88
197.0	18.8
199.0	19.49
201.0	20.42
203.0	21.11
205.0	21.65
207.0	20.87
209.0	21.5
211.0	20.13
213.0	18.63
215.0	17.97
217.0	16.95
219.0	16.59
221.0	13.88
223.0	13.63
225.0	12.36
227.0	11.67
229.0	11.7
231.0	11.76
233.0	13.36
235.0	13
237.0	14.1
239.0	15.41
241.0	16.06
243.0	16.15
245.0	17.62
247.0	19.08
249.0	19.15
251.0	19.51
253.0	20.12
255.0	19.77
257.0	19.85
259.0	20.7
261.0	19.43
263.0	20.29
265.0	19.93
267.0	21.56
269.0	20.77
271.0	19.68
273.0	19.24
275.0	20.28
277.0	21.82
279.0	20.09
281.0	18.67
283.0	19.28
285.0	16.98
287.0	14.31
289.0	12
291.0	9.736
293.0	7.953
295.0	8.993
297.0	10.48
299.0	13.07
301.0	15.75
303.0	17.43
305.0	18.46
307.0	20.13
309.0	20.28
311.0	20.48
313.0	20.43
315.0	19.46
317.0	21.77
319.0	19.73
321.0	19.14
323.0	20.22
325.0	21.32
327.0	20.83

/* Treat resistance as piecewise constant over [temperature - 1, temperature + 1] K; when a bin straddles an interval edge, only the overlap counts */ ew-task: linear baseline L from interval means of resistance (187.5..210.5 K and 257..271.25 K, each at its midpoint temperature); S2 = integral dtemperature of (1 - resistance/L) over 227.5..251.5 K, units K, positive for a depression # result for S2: 5.8 K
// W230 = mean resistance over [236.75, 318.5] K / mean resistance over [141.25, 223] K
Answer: 1.05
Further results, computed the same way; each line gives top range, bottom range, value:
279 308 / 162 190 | 0.86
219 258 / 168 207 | 0.84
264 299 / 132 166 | 1.13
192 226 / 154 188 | 1.10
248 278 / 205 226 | 1.15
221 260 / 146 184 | 1.06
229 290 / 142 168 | 1.29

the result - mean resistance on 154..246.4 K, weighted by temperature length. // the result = 17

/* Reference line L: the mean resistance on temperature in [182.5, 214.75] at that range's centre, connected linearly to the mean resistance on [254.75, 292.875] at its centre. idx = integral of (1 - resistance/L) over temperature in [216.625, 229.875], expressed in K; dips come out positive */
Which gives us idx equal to 3.8 K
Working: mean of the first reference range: 19.7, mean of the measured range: 13.7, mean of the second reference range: 18.4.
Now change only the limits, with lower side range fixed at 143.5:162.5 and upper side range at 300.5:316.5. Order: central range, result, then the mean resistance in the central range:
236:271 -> -3.55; 18.8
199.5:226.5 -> -4.64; 18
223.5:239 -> 3.26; 12.8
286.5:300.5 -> 5.75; 11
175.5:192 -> -4.44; 18.1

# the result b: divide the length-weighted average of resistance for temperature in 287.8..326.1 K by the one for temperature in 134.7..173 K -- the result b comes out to 1.13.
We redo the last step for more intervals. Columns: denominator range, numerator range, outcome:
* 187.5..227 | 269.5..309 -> 0.88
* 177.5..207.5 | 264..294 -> 0.91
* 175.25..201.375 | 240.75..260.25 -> 1.01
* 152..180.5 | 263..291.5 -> 1.14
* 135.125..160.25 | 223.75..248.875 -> 1.05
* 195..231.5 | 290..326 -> 0.98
